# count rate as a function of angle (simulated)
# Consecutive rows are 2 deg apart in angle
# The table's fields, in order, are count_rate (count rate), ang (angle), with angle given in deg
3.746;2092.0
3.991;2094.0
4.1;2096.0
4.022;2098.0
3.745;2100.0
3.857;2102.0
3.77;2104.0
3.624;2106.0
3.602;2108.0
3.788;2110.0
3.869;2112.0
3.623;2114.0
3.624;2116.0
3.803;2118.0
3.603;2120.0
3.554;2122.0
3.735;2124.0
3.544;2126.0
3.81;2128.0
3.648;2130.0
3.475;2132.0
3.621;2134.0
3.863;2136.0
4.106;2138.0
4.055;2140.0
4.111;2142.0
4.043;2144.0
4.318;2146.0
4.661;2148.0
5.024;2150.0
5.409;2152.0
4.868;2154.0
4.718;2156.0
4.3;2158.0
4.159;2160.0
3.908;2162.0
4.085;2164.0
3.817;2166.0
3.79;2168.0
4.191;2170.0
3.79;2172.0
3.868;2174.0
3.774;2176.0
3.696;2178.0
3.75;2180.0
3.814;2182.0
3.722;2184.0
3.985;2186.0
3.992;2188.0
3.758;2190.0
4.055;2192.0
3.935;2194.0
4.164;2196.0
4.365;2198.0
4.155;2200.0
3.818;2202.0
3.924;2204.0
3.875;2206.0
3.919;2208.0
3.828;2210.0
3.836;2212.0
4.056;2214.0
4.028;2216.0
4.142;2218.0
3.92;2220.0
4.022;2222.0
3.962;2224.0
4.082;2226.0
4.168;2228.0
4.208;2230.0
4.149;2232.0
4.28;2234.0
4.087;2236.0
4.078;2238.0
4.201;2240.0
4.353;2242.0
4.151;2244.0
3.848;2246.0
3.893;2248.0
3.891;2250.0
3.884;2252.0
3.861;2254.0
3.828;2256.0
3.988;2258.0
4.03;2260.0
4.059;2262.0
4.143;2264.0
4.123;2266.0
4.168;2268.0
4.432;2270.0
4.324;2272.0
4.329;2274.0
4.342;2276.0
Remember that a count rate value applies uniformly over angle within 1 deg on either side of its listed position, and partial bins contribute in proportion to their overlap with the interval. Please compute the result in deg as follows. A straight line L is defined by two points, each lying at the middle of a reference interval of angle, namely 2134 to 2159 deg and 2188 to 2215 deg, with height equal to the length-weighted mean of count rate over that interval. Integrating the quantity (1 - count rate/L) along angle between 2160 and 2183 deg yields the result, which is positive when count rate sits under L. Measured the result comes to 1.9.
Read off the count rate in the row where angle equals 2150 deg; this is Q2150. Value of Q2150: 5.024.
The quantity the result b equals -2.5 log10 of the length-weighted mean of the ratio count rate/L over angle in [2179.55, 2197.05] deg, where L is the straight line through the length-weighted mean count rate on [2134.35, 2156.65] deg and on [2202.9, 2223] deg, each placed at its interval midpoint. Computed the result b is 0.06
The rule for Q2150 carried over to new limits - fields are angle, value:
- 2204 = 3.924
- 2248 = 3.893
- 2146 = 4.318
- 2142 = 4.111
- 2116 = 3.624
